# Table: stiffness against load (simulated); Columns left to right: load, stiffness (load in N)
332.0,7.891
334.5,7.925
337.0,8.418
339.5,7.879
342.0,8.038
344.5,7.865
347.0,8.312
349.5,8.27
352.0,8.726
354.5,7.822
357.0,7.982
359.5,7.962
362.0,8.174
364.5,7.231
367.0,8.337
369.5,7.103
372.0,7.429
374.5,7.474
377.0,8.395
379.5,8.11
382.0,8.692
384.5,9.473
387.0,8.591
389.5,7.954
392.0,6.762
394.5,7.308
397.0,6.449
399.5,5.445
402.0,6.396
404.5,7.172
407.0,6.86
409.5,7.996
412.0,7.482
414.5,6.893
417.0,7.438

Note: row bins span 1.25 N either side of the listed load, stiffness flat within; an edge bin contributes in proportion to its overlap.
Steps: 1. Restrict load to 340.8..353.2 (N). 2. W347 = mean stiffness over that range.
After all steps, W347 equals 8.24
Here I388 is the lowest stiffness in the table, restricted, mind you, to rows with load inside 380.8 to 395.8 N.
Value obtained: 6.762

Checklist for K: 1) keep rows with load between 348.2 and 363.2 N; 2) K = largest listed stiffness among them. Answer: 8.726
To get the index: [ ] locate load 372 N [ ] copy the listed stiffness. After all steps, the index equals 7.429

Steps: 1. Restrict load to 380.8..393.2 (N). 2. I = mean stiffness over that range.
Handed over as 8.3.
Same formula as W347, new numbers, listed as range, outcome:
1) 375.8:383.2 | 8.4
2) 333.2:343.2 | 8.06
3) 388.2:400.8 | 6.79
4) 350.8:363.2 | 8.13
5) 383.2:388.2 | 9.03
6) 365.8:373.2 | 7.62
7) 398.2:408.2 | 6.47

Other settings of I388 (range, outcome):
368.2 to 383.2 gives 7.103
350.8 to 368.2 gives 7.231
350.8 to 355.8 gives 7.822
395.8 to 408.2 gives 5.445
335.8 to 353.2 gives 7.865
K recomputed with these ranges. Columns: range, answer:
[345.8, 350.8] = 8.312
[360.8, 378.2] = 8.395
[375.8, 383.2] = 8.692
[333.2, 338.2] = 8.418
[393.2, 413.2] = 7.996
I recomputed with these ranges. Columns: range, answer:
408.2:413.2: 7.73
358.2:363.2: 8.07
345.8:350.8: 8.3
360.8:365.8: 7.7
